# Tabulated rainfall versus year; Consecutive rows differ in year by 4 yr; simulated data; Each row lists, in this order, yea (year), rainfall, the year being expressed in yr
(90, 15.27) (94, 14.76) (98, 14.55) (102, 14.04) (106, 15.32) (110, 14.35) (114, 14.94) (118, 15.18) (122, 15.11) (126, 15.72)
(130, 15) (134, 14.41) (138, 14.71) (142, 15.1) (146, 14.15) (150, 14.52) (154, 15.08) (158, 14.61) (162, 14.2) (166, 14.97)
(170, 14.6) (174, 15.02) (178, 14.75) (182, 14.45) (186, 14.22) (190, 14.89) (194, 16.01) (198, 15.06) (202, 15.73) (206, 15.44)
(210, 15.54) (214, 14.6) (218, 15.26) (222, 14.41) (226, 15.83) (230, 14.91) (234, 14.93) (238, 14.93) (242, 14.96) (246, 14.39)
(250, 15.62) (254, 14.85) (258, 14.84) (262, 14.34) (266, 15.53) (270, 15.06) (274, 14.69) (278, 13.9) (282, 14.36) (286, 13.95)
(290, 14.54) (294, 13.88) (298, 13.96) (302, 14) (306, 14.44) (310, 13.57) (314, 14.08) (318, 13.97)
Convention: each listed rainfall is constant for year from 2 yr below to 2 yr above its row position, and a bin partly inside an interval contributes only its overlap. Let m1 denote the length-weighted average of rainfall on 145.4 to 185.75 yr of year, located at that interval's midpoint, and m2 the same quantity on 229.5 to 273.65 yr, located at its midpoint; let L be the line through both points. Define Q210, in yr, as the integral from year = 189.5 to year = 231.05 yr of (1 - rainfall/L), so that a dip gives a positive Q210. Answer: -1.3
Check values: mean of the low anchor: 14.6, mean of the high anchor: 14.9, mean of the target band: 15.3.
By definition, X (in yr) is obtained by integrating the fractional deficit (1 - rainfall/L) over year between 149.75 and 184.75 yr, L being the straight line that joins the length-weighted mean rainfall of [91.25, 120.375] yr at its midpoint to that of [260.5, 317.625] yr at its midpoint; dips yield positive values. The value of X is -0.2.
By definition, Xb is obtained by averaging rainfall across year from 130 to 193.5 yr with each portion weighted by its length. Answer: 14.7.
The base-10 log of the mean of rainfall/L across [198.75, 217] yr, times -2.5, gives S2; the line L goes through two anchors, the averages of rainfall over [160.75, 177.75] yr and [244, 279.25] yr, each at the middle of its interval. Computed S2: -0.039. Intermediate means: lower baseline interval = 14.7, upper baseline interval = 14.8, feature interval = 15.3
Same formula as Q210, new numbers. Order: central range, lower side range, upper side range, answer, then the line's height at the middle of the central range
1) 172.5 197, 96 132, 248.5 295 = -0.18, 14.8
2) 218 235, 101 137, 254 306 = -0.53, 14.6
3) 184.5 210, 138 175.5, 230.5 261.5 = -0.83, 14.8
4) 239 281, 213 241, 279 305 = -0.75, 14.6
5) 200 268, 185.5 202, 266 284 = -0.70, 14.9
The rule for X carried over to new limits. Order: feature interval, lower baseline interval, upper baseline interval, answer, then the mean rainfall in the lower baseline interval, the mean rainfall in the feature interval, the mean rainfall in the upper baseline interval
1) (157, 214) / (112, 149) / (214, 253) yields 0.0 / 14.9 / 15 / 15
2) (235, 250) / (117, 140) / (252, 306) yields -0.3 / 15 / 14.9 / 14.5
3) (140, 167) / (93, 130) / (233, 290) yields 0.4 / 14.9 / 14.7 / 14.7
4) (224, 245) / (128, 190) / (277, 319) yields -1.1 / 14.7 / 15.1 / 14.1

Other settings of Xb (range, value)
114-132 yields 15.2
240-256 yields 15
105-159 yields 14.9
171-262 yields 15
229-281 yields 14.8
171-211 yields 15.1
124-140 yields 15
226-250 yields 15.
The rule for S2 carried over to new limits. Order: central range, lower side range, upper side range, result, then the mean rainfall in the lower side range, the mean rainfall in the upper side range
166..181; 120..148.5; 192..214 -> 0.031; 14.9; 15.5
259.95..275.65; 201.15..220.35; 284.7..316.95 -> -0.030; 15.3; 14.1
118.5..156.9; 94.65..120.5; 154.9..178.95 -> -0.011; 14.7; 14.7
